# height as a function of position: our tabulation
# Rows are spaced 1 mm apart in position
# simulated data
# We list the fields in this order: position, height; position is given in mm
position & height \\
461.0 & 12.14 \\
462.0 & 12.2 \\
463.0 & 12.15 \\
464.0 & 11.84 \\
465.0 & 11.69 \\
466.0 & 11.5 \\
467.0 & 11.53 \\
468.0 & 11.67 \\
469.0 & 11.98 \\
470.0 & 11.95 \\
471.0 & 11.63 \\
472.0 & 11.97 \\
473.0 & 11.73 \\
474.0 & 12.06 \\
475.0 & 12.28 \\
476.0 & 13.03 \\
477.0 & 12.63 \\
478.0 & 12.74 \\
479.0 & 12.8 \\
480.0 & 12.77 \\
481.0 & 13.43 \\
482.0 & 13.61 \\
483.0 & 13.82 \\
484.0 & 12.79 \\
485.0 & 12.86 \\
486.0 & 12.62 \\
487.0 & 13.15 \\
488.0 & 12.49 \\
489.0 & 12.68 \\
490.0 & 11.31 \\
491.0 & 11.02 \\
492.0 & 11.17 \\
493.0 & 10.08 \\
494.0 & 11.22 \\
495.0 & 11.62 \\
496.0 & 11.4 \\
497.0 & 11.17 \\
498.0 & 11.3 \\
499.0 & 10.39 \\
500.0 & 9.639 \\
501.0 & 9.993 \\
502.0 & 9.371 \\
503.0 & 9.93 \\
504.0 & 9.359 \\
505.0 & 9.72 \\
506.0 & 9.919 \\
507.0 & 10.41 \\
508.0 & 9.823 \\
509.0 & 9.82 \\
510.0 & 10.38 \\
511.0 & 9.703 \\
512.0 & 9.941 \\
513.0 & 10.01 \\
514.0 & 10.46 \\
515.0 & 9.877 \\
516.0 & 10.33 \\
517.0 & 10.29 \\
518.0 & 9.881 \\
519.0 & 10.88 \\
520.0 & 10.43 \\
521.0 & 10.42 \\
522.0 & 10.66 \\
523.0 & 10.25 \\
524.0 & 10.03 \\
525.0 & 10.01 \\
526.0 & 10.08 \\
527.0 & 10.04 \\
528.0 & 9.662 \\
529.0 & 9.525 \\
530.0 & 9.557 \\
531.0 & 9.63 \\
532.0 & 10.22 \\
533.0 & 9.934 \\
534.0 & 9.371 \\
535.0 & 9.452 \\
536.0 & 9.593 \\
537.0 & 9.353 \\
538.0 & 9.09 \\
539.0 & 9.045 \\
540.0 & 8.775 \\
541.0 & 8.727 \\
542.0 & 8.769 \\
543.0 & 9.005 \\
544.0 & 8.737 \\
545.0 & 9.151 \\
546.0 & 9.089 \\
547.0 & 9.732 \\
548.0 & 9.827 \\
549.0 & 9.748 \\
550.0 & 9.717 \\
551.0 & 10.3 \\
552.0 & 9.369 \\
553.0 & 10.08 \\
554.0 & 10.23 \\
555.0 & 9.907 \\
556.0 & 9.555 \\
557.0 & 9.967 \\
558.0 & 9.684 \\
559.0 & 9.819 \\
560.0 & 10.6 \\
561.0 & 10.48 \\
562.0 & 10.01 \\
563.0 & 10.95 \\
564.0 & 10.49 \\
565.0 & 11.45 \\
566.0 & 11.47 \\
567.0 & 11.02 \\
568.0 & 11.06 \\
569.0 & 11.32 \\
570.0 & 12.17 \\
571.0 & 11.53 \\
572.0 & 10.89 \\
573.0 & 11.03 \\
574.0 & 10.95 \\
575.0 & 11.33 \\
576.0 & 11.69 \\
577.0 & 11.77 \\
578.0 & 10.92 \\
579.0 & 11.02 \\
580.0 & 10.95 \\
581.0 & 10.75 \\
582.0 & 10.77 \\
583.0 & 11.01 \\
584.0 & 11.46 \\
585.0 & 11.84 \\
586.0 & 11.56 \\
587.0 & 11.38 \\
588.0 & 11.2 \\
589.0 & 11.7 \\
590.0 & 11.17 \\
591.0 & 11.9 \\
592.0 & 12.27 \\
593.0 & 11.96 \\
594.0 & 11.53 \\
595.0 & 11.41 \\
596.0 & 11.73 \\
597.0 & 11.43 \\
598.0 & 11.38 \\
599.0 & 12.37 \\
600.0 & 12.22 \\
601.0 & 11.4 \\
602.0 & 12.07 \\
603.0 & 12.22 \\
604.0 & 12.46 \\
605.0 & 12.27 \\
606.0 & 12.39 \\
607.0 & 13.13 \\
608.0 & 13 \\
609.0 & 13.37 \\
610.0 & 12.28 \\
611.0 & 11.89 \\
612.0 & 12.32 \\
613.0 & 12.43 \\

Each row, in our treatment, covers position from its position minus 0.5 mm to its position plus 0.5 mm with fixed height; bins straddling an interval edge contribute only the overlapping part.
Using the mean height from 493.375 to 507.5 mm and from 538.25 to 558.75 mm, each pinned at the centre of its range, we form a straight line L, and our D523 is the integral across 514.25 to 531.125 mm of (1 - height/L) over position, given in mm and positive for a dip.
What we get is -0.2 mm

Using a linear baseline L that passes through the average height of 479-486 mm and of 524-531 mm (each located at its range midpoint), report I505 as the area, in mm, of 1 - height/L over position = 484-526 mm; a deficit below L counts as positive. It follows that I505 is 3.0 mm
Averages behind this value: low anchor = 13.1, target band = 10.7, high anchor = 9.81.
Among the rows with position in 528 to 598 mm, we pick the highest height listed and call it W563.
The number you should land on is 12.27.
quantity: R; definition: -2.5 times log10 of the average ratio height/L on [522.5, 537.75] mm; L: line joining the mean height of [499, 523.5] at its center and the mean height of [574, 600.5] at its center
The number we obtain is 0.07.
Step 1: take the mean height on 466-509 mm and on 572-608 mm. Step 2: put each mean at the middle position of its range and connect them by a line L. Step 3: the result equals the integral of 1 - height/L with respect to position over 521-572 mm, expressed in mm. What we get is 7.2 mm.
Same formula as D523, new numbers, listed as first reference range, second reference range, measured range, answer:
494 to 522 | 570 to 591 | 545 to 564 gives 1.7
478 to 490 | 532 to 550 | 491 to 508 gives 2.2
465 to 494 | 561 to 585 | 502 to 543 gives 6.7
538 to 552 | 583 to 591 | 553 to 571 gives -0.8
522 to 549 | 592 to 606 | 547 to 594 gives -0.1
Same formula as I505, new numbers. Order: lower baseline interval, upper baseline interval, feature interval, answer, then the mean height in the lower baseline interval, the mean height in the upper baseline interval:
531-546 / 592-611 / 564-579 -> -0.7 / 9.24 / 12.1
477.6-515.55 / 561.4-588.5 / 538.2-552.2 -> 2.4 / 11.2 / 11.2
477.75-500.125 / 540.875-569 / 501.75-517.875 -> 2.0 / 12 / 10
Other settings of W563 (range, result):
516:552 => 10.88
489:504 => 12.68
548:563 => 10.95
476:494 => 13.82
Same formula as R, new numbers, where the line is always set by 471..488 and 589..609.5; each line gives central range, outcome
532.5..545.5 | 0.33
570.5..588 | 0.09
